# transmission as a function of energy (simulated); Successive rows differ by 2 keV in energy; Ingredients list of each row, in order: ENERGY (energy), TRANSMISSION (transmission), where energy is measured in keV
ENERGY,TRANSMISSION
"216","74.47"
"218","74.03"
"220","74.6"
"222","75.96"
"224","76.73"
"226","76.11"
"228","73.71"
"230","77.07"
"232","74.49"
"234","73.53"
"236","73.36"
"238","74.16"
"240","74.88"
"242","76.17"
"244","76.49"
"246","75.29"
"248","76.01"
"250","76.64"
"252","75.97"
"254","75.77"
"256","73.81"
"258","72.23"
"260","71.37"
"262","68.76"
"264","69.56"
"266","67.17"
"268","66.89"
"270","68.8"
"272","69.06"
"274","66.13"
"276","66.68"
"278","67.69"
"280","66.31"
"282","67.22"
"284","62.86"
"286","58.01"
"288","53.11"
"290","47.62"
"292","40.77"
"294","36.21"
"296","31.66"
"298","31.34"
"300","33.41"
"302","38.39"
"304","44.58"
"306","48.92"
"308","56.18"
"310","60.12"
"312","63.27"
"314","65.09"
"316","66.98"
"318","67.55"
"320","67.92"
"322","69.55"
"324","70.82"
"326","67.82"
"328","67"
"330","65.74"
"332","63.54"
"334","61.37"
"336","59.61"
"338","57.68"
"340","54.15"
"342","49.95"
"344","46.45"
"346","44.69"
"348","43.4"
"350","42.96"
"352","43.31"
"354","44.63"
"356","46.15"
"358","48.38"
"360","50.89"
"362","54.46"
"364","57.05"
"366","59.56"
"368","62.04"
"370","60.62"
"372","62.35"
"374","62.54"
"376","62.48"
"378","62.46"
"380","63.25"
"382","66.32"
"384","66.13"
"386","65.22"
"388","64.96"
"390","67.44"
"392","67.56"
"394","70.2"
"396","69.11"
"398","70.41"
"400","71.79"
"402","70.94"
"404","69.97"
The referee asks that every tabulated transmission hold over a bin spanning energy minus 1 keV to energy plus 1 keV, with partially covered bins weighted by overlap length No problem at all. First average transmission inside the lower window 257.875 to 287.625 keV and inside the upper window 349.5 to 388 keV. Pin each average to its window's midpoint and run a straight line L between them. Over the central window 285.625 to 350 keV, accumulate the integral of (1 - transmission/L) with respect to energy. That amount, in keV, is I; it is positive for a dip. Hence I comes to 8.5 keV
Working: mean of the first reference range 66.8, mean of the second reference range 57.3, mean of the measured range 53.9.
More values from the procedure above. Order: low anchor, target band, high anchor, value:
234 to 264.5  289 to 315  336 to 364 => 6.2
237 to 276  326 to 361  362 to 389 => 6.6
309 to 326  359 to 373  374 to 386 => 1.4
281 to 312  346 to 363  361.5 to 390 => 3.5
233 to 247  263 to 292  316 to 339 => 3.1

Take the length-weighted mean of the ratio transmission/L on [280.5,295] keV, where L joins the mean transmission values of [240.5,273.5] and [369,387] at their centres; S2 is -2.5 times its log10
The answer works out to 0.31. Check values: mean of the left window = 72.4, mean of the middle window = 52.7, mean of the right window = 63.5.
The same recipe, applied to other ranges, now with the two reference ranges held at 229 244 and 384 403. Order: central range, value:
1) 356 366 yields 0.30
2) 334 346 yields 0.30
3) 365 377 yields 0.13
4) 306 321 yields 0.14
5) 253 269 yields 0.05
